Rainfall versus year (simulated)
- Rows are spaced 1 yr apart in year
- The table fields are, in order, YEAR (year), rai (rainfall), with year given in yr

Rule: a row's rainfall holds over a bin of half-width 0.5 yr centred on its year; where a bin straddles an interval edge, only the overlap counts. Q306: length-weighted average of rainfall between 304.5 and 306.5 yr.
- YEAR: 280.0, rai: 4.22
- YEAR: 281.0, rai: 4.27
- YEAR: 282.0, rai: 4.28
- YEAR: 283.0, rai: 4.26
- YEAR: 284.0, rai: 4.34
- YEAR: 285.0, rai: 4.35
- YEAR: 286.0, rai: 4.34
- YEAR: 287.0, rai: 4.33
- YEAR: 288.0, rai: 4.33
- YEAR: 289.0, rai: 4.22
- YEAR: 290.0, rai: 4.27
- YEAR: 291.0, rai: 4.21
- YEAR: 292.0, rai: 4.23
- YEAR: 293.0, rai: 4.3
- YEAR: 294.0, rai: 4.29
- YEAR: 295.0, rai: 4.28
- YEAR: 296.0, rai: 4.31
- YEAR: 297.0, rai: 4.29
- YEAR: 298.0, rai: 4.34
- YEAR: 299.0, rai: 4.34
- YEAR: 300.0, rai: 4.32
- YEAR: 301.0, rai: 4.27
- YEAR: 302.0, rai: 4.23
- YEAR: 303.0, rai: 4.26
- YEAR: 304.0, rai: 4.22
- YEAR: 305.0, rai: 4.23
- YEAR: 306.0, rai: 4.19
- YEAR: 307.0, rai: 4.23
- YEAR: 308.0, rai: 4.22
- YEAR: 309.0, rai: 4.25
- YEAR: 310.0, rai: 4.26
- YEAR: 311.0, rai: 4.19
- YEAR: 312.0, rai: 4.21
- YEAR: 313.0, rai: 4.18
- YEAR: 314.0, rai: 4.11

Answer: 4.21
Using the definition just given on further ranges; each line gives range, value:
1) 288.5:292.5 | 4.23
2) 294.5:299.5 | 4.31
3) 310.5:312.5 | 4.2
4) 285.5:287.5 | 4.33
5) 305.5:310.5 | 4.23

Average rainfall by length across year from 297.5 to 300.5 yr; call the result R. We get 4.33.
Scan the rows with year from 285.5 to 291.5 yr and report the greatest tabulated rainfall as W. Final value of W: 4.34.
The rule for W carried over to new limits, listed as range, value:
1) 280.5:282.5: 4.28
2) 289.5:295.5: 4.3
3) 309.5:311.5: 4.26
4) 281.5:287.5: 4.35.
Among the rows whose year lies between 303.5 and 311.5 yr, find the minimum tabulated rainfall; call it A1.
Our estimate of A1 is 4.19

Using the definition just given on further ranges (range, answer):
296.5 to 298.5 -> 4.29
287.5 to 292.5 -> 4.21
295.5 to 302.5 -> 4.23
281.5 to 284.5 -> 4.26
